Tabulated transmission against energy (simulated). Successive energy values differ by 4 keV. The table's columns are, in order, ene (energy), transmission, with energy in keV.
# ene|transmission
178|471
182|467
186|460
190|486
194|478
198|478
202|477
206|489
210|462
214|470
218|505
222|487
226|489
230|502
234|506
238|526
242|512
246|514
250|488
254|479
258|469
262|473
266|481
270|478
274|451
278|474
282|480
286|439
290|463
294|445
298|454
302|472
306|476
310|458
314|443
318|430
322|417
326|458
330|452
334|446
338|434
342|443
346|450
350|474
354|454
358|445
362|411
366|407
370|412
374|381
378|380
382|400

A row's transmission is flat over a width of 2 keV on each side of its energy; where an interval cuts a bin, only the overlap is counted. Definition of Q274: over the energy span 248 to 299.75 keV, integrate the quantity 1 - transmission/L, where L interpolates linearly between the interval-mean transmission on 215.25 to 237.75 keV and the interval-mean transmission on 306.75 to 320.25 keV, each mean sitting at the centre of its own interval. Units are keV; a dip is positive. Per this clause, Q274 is 0.33 keV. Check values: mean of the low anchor 499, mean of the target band 467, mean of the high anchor 446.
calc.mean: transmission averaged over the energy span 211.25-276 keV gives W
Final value 489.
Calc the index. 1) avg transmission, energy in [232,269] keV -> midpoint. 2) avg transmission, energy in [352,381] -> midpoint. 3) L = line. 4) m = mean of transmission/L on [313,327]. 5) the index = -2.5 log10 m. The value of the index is 0.024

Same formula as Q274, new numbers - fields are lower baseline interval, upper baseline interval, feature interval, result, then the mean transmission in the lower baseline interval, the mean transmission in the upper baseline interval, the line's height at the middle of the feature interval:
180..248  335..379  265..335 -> -0.6 keV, 489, 428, 452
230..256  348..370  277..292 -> 0.5 keV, 504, 436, 480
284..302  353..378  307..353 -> -1.5 keV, 453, 414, 433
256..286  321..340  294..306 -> -0.1 keV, 470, 443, 457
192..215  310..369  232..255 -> -2.0 keV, 476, 440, 465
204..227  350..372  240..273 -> -1.2 keV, 483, 430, 468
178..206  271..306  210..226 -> -0.4 keV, 475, 461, 471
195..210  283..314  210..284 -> -2.9 keV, 479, 458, 469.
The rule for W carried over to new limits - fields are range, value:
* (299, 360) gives 450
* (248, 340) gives 459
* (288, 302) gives 457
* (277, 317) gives 459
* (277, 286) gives 469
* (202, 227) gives 483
